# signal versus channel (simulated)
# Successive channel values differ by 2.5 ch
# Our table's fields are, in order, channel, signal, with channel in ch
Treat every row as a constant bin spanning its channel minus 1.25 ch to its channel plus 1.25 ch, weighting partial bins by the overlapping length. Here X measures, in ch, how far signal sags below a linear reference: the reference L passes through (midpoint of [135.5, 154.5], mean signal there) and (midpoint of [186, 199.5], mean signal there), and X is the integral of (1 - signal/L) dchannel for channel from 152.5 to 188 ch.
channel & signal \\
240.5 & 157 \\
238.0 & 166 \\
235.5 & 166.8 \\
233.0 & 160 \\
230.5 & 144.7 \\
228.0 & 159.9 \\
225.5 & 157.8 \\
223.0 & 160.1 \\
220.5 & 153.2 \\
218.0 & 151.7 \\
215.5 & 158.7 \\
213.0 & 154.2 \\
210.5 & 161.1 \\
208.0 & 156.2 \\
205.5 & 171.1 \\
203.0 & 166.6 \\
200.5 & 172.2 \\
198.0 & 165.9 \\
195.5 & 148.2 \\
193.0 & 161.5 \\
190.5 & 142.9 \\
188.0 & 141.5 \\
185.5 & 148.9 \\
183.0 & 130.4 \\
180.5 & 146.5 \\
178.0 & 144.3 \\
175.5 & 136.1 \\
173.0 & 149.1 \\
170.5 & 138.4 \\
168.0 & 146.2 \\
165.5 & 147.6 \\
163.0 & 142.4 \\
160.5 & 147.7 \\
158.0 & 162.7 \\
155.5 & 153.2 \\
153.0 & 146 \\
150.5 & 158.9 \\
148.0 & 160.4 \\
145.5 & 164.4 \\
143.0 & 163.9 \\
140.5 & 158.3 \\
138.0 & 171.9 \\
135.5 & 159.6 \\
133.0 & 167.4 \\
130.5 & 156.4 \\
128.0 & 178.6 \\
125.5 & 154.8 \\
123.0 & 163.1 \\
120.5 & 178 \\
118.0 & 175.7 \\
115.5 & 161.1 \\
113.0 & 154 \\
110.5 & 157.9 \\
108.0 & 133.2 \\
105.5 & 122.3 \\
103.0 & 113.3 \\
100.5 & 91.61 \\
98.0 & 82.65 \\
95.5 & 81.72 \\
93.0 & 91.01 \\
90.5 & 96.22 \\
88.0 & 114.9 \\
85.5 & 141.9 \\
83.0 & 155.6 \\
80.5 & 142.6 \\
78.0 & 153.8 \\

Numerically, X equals 2.40 ch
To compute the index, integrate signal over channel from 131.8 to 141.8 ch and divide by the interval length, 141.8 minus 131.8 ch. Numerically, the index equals 164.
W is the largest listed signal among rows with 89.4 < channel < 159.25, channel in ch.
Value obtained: 178.6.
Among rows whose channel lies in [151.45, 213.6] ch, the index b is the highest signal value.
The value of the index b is 172.2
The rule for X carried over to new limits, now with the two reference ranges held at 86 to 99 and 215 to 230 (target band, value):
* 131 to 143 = -4.8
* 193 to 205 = -1.5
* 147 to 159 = -3.1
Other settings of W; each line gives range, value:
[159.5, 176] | 149.1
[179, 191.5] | 148.9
